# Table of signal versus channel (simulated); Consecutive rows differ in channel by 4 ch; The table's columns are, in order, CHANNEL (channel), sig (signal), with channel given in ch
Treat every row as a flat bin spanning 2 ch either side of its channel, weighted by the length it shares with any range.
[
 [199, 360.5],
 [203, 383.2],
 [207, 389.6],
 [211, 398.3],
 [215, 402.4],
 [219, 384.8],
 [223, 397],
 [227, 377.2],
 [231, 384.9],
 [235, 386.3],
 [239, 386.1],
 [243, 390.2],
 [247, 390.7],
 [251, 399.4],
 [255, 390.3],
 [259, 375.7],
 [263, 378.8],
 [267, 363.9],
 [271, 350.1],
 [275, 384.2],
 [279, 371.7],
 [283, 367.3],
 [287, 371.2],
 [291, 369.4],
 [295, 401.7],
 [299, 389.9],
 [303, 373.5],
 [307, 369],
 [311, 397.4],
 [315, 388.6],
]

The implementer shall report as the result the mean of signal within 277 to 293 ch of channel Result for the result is 370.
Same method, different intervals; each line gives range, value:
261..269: 371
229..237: 386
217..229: 386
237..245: 388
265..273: 357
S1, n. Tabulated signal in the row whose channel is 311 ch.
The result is 397.4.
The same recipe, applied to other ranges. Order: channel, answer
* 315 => 388.6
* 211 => 398.3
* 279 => 371.7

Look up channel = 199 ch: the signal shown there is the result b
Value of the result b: 360.5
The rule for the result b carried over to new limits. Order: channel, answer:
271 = 350.1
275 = 384.2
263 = 378.8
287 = 371.2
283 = 367.3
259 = 375.7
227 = 377.2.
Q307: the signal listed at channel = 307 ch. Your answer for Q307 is 369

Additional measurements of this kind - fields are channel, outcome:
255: 390.3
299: 389.9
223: 397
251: 399.4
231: 384.9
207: 389.6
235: 386.3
